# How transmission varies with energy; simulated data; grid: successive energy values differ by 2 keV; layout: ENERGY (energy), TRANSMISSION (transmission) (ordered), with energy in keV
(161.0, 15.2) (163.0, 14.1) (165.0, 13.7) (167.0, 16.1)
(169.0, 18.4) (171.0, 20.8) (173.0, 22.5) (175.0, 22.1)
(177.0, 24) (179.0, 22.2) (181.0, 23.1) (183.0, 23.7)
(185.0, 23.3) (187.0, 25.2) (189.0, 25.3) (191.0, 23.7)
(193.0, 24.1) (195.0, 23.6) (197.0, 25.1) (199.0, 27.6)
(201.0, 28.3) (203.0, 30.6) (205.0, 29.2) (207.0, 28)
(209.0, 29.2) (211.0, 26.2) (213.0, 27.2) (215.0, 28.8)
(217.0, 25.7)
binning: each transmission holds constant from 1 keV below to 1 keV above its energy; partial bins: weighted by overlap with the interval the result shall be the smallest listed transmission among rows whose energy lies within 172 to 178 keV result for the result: 22.1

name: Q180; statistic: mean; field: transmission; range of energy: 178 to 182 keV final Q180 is 22.6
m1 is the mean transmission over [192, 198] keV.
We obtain 24.3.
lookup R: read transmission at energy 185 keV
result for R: 23.3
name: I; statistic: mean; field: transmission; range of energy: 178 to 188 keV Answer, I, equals 23.5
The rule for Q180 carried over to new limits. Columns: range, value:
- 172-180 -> 22.7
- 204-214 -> 28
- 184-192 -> 24.4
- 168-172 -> 19.6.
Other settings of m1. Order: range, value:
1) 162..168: 14.6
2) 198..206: 28.9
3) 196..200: 26.4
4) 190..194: 23.9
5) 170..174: 21.6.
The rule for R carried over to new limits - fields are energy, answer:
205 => 29.2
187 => 25.2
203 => 30.6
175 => 22.1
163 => 14.1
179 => 22.2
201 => 28.3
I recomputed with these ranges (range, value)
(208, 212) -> 27.7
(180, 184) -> 23.4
